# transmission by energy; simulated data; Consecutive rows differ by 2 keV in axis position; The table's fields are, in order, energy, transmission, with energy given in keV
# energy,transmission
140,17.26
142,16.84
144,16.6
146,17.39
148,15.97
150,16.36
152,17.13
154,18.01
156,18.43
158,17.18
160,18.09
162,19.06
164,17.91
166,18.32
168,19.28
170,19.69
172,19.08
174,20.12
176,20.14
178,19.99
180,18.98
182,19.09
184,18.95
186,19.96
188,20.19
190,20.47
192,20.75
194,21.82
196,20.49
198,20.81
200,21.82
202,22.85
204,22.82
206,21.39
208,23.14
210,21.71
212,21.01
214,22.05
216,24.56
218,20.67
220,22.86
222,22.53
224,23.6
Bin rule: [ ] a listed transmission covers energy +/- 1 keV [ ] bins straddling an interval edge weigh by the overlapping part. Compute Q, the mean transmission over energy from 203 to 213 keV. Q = 22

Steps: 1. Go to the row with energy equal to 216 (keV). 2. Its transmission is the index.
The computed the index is 24.56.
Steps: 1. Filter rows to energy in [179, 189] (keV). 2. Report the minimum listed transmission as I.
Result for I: 18.95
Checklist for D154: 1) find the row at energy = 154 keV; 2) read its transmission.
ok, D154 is 18.01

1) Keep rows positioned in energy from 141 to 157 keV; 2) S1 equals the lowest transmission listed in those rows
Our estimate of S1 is 15.97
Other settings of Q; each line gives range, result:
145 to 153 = 16.7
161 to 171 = 18.9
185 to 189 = 20.1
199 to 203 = 22.3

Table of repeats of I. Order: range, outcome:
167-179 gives 19.08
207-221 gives 20.67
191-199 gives 20.49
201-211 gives 21.39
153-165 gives 17.18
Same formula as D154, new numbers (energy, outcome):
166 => 18.32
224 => 23.6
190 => 20.47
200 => 21.82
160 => 18.09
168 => 19.28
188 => 20.19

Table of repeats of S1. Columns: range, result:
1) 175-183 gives 18.98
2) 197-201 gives 20.81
